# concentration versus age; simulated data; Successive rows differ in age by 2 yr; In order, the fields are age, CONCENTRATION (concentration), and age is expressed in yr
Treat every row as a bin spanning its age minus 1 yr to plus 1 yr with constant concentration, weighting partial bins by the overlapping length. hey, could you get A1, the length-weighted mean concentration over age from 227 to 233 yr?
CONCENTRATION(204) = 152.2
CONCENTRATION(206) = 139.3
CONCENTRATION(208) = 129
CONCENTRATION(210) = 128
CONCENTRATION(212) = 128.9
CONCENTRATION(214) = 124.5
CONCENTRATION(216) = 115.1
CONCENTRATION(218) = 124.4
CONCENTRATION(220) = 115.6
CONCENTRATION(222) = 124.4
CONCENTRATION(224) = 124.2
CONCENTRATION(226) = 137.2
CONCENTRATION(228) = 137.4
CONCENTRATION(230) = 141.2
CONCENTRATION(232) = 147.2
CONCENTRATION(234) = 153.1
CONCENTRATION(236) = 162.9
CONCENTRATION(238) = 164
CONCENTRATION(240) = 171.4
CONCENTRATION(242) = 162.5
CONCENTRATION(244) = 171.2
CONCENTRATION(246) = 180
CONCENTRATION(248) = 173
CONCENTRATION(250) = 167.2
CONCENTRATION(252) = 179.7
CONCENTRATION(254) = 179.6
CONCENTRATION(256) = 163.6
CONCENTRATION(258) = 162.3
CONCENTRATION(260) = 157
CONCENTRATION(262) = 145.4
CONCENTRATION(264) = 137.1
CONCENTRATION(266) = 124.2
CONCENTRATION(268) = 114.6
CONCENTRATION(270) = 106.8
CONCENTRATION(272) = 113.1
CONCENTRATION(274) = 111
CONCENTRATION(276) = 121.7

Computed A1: 142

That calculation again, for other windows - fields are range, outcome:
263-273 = 119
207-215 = 128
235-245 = 166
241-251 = 171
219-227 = 125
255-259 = 163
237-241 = 168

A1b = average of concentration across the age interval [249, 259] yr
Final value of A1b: 170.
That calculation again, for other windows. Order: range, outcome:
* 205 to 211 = 132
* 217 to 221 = 120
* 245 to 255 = 176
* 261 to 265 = 141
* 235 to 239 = 163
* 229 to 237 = 151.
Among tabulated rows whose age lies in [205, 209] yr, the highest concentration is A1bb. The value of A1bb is 139.3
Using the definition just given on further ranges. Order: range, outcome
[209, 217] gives 128.9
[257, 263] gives 162.3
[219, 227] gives 137.2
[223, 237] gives 162.9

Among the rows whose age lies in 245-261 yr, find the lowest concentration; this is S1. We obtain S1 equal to 157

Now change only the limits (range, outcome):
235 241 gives 162.9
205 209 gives 129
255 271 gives 106.8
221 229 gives 124.2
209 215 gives 124.5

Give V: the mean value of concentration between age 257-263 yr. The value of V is 155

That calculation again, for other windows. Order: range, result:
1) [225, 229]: 137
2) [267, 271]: 111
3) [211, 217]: 123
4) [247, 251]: 170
